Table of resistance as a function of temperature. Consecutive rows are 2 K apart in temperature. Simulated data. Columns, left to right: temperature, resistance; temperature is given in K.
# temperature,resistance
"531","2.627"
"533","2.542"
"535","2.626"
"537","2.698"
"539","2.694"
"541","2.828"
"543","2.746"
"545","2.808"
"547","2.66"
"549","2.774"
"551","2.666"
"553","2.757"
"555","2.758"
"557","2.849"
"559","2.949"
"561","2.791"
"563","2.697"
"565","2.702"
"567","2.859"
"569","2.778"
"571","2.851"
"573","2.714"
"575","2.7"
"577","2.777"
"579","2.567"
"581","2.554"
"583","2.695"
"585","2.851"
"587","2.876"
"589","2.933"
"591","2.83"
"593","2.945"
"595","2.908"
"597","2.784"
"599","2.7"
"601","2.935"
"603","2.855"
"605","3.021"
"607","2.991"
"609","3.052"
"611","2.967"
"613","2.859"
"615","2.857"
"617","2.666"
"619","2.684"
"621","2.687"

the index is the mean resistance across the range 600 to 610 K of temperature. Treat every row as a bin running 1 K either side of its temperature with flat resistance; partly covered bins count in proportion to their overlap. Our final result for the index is 2.97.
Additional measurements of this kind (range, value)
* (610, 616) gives 2.89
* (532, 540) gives 2.64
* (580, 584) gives 2.62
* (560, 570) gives 2.77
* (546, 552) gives 2.7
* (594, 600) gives 2.8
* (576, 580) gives 2.67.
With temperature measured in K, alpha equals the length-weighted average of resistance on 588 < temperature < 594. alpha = 2.9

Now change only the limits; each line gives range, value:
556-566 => 2.8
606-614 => 2.97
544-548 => 2.73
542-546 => 2.78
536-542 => 2.74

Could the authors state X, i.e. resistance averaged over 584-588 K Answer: 2.86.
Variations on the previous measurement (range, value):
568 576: 2.76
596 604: 2.82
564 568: 2.78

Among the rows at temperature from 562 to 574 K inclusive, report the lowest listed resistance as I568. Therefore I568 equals 2.697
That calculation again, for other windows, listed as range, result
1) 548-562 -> 2.666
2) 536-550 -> 2.66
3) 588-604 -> 2.7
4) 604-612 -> 2.967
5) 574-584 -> 2.554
